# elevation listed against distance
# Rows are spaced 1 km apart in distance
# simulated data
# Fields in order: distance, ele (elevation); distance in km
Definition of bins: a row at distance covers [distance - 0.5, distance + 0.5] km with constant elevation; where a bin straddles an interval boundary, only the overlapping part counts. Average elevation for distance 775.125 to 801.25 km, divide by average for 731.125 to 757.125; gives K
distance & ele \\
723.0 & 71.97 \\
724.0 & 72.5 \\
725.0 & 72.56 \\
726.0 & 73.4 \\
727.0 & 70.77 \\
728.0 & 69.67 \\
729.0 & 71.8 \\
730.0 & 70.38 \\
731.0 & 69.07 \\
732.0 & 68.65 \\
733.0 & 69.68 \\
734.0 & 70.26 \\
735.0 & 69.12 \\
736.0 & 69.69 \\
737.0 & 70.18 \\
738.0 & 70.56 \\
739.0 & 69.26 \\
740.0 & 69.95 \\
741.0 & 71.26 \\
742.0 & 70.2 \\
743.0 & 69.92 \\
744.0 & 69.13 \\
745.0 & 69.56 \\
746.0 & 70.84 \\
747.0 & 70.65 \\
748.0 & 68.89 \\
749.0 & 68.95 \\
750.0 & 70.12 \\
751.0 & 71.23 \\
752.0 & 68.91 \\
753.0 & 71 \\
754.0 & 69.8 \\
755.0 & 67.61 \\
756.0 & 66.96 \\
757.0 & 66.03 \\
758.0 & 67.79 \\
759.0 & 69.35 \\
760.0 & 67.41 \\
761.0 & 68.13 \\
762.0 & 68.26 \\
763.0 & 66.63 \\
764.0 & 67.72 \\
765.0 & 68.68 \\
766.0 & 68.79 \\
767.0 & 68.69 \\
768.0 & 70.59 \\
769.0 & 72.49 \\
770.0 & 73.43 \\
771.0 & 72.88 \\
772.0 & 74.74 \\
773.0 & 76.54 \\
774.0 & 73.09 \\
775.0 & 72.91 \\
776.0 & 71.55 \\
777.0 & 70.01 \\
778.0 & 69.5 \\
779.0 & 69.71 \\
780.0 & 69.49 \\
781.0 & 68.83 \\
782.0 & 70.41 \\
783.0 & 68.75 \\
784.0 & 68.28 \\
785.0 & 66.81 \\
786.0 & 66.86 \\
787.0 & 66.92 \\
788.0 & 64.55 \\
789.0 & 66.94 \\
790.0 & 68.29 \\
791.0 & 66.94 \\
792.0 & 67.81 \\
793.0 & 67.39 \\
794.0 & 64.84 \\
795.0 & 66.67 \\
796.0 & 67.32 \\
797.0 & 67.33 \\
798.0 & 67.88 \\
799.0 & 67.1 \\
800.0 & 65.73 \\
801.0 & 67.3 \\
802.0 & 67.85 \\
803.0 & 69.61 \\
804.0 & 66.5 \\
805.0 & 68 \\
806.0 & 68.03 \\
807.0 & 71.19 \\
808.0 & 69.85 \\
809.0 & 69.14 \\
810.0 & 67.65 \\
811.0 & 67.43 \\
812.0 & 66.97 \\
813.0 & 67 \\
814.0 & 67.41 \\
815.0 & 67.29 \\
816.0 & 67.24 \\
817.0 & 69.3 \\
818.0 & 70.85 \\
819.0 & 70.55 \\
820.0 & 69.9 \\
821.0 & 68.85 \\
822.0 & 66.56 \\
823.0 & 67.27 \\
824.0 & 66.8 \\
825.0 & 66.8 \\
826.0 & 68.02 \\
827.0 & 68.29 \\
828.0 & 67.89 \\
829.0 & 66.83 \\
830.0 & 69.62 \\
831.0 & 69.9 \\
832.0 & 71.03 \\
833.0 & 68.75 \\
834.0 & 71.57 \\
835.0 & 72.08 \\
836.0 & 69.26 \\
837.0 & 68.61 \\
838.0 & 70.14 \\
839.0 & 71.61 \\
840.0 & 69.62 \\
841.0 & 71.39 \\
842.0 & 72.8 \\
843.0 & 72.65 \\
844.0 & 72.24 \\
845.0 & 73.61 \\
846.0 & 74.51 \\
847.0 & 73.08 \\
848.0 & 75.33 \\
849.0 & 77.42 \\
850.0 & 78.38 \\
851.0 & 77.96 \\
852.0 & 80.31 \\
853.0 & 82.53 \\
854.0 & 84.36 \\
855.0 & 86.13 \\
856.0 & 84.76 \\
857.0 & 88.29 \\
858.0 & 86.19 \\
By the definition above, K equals 0.98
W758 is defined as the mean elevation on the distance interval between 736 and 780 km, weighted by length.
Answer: 70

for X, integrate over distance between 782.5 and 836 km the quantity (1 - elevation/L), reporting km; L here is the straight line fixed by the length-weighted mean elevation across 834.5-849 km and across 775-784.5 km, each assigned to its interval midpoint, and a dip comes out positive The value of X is 2.2 km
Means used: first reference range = 69.8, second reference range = 72.1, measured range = 68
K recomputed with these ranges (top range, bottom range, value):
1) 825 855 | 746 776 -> 1.04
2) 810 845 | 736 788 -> 0.99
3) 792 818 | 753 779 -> 0.97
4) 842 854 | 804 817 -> 1.12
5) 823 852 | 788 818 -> 1.06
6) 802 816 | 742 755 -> 0.98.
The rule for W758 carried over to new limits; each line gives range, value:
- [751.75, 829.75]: 68.6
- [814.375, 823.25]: 68.7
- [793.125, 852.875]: 69.8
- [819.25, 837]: 68.8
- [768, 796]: 69.5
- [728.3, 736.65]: 69.8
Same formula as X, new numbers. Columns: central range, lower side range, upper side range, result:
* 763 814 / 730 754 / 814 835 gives 0.3 km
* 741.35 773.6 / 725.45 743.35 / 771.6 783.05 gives 0.5 km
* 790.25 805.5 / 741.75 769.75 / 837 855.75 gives 1.0 km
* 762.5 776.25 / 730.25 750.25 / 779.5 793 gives -0.6 km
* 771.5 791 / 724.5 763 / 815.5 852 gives 0.1 km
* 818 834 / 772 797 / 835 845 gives 0.4 km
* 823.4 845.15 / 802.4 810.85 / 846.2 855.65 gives 1.6 km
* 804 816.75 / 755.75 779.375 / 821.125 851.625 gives 0.5 km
